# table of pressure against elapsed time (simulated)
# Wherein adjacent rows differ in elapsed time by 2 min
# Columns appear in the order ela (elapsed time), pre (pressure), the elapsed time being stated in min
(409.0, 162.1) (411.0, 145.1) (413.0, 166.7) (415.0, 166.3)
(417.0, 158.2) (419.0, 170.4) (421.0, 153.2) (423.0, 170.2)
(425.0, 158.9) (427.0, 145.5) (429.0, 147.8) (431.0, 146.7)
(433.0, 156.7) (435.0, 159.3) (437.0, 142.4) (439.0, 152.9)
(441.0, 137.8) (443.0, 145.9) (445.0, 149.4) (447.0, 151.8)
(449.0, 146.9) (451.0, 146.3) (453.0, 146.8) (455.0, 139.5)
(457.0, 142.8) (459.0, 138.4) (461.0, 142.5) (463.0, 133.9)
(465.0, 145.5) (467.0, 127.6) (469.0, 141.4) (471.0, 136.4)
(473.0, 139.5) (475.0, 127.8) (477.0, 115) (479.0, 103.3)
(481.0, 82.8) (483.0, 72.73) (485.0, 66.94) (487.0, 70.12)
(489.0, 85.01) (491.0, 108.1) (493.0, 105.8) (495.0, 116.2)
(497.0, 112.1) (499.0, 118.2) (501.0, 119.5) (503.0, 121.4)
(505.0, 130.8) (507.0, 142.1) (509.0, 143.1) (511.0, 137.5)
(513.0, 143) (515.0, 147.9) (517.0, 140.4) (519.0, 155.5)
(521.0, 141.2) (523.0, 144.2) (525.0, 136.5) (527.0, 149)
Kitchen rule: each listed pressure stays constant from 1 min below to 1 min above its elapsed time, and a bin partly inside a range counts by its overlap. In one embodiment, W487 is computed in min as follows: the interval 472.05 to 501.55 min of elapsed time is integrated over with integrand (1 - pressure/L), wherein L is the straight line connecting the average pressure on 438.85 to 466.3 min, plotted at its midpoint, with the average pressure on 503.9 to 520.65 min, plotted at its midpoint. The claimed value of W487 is 8.3 min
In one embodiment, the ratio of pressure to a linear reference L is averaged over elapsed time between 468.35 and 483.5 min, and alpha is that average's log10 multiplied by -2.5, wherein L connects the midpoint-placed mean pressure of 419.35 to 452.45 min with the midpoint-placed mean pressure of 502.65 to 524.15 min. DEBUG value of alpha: 0.25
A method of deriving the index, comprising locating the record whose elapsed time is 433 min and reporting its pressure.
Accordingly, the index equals 156.7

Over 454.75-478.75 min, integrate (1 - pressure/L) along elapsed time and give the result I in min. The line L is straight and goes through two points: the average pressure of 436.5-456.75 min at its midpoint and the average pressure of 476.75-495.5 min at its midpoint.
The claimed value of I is -3.47 min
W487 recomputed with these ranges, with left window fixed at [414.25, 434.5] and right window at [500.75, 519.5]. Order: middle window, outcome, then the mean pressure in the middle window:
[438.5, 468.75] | 1.6 min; 143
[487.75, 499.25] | 2.9 min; 106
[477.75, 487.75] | 4.4 min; 80.3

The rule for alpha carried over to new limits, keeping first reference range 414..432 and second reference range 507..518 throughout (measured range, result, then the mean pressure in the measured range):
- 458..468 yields 0.10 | 138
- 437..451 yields 0.05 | 147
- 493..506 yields 0.21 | 119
